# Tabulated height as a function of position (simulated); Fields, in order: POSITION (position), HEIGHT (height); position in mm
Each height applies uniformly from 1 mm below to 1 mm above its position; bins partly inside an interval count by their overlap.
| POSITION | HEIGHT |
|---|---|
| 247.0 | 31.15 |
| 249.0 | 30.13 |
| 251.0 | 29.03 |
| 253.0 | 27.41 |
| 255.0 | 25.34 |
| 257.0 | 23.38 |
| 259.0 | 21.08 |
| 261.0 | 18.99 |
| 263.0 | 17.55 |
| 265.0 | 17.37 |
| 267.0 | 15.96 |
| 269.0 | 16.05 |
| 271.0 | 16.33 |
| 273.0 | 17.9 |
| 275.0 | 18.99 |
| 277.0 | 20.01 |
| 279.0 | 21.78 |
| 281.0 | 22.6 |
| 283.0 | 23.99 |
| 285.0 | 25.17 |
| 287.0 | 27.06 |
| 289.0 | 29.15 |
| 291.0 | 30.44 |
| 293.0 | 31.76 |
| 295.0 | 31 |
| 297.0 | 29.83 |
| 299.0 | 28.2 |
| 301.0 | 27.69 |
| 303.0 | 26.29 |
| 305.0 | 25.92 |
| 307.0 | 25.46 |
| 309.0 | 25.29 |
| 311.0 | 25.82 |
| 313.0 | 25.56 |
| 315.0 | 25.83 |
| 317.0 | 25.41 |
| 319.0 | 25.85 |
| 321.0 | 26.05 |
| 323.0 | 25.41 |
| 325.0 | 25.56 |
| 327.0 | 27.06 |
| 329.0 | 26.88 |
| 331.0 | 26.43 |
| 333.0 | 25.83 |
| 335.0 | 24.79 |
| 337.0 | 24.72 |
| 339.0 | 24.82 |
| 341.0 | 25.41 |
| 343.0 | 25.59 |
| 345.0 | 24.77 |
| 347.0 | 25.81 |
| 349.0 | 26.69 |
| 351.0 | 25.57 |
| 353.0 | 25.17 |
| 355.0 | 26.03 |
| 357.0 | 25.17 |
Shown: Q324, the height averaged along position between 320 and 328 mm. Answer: 26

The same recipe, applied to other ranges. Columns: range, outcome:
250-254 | 28.2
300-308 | 26.3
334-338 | 24.8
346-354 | 25.8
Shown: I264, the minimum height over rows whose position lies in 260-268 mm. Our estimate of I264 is 15.96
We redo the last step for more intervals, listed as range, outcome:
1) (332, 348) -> 24.72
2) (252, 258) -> 23.38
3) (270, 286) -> 16.33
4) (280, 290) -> 22.6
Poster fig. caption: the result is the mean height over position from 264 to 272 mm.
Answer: 16.4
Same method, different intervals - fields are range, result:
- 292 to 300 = 30.2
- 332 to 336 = 25.3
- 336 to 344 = 25.1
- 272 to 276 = 18.4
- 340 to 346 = 25.3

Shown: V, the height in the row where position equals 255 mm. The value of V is 25.34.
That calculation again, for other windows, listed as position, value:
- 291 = 30.44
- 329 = 26.88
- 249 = 30.13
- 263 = 17.55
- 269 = 16.05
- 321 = 26.05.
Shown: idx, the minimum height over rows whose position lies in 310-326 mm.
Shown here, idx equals 25.41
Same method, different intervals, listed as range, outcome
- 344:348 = 24.77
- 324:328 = 25.56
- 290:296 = 30.44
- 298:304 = 26.29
